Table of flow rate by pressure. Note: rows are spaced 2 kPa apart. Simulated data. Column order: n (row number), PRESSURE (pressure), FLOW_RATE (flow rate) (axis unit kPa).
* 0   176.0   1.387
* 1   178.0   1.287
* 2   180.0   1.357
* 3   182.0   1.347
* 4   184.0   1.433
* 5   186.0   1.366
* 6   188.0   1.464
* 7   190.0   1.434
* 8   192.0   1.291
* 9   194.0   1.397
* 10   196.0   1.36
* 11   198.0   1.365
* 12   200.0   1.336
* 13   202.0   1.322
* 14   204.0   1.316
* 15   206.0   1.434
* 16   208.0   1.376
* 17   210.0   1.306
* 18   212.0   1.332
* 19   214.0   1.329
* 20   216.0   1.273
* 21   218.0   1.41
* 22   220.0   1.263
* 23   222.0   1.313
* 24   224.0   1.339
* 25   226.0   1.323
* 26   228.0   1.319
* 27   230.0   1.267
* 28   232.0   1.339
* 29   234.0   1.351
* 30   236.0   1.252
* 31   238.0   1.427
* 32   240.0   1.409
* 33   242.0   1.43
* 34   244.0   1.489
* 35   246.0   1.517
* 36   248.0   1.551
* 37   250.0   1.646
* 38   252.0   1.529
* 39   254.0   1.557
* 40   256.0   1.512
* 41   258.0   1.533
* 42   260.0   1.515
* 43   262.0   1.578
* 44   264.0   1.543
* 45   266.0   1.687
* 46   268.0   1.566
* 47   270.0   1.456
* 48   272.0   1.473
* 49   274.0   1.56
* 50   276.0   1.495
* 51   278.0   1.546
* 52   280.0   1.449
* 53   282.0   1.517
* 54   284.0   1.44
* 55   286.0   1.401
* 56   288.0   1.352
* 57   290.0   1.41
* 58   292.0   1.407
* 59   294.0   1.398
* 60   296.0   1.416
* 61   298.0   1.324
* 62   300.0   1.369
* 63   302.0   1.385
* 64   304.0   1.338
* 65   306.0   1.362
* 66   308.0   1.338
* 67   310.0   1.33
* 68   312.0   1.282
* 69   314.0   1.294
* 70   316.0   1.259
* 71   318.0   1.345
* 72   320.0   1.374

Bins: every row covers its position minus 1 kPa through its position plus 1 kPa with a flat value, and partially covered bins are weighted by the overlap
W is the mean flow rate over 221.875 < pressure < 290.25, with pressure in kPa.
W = 1.46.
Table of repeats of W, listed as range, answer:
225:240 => 1.33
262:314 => 1.43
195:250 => 1.37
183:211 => 1.37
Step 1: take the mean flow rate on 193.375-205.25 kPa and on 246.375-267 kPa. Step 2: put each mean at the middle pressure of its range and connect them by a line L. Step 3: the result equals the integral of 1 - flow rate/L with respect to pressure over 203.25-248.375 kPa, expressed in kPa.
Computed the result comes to 2.7 kPa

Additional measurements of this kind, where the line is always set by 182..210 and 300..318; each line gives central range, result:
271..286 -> -1.7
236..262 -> -2.9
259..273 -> -2.1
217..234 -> 0.5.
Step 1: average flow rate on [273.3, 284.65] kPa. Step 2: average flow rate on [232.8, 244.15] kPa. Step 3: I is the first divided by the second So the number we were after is 1.08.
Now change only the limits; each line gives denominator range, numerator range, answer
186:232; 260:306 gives 1.08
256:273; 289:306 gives 0.89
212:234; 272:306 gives 1.08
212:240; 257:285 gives 1.15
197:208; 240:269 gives 1.14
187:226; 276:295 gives 1.07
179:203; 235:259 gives 1.08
